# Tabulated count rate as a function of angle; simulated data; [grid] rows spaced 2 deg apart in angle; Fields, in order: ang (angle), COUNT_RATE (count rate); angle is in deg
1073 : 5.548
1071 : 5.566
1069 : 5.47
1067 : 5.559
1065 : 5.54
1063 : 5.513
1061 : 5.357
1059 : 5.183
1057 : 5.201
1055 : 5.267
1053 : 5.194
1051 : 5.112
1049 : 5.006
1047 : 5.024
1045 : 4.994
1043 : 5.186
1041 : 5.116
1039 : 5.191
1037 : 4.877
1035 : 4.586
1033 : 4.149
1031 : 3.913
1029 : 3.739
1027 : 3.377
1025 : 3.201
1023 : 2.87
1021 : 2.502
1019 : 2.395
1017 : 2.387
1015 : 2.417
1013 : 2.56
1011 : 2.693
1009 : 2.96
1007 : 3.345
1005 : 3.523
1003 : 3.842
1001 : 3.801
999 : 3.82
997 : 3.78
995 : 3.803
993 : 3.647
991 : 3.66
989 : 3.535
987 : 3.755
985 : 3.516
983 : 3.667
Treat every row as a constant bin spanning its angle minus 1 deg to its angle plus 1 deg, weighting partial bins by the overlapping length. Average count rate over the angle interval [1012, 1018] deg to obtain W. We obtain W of 2.45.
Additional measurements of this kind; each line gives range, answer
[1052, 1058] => 5.22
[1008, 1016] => 2.66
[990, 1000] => 3.74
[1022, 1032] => 3.42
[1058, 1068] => 5.43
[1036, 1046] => 5.07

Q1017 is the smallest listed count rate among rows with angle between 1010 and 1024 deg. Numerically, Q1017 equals 2.387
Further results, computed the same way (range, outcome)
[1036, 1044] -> 4.877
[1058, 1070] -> 5.183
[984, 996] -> 3.516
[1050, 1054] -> 5.112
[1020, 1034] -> 2.502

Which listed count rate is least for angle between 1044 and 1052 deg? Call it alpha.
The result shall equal 4.994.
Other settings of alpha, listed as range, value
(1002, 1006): 3.523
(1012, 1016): 2.417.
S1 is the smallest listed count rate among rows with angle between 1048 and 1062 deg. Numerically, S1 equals 5.006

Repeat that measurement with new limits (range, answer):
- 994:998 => 3.78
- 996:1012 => 2.693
